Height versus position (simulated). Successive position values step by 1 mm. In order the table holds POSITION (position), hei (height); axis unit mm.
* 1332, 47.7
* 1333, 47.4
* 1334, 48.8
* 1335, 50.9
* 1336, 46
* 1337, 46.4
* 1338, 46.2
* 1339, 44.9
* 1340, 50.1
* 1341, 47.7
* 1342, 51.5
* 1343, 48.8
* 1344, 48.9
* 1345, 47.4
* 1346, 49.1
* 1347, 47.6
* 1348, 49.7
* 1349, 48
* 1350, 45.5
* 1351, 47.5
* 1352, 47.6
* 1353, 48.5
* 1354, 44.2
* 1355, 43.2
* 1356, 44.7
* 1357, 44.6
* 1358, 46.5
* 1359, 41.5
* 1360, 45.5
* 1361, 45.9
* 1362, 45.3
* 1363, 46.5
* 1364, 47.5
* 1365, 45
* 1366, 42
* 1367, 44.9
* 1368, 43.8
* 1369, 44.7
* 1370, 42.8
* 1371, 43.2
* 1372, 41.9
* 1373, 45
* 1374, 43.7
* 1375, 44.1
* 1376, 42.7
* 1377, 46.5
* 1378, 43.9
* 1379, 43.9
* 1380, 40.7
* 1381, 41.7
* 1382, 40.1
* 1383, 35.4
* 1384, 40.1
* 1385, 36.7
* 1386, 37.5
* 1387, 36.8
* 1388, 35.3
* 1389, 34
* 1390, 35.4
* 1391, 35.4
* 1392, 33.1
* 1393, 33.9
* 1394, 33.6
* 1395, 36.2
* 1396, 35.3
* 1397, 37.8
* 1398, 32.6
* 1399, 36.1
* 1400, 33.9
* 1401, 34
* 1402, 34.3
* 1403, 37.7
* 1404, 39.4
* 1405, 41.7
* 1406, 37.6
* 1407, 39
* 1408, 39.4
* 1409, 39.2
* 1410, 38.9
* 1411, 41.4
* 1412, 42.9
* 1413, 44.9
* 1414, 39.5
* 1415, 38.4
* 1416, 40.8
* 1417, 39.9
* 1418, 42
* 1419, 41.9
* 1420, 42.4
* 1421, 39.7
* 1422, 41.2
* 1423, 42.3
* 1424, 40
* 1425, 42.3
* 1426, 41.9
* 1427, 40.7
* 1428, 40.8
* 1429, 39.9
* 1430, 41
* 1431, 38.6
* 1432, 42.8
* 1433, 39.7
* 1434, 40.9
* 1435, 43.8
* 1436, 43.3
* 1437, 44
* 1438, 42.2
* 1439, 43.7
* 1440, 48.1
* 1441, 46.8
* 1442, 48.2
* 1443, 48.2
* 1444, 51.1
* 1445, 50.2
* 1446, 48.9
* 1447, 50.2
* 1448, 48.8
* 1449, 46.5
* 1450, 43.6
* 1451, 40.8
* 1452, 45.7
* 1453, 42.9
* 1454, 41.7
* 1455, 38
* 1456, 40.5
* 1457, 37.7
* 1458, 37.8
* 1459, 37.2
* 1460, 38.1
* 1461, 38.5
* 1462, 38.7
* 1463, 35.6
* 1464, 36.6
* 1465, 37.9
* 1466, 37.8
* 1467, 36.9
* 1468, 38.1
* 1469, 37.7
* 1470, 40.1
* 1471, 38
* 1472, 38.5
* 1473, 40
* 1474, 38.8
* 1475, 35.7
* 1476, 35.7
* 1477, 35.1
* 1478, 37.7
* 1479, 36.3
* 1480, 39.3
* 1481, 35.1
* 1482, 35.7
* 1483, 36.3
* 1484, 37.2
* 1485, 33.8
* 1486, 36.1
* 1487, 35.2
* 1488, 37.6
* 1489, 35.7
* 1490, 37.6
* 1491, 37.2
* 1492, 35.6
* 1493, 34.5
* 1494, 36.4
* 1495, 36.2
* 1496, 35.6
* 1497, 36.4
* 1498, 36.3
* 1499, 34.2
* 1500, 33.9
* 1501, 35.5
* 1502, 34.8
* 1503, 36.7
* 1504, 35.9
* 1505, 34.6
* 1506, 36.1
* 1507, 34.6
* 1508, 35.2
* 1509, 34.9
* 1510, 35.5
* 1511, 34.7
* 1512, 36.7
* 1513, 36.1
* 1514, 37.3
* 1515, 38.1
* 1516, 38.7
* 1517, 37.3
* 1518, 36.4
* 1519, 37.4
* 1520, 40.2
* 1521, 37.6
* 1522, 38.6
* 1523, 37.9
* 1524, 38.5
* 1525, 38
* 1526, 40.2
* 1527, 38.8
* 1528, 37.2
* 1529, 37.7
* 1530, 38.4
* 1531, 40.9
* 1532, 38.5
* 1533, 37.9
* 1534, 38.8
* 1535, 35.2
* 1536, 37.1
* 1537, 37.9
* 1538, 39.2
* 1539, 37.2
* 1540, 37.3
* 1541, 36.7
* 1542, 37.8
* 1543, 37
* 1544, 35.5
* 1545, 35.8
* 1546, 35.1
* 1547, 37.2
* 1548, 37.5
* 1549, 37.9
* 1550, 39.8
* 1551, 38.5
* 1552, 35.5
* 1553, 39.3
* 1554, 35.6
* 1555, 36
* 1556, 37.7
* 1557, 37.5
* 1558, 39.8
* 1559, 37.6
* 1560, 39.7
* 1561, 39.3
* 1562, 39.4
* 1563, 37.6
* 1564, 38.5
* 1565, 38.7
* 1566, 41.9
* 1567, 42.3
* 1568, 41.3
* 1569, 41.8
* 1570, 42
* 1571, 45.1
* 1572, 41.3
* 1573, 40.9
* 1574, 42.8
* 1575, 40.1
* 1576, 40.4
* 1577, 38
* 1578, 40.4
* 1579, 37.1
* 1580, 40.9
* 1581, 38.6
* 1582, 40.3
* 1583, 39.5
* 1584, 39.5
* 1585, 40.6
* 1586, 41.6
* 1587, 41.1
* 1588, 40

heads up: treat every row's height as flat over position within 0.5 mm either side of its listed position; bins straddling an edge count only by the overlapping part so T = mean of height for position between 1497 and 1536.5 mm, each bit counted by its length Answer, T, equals 37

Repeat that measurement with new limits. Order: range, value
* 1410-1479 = 41.3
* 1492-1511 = 35.4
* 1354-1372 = 44.5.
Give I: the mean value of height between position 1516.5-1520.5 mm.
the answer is 37.8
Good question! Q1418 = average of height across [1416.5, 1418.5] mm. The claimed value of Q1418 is 41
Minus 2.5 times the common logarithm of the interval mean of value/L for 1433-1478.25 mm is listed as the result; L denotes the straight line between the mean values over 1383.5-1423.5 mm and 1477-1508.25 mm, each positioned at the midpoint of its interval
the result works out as -0.129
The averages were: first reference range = 38.1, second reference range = 35.9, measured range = 41.5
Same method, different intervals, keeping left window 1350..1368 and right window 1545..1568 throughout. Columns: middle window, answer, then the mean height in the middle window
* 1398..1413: 0.142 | 38.3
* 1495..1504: 0.139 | 35.5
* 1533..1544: 0.045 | 37.4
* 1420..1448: -0.029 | 43.8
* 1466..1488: 0.113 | 37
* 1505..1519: 0.103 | 36.3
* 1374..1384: 0.063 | 42.1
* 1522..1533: 0.021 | 38.6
